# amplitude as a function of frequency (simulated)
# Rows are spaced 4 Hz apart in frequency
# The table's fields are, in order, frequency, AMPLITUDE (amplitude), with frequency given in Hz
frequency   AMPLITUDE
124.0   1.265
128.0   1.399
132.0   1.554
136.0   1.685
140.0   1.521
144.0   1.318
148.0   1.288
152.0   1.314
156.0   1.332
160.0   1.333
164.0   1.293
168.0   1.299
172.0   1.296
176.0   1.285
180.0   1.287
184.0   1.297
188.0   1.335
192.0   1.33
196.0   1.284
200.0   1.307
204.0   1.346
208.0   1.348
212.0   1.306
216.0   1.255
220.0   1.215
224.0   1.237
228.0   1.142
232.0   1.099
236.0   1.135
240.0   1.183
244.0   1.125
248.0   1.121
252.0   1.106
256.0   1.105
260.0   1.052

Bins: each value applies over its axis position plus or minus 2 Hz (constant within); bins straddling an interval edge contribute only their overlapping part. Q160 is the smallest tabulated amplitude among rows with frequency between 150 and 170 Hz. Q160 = 1.293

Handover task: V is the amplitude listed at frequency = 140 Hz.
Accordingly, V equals 1.521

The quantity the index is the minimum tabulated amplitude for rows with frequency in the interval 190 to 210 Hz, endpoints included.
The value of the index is 1.284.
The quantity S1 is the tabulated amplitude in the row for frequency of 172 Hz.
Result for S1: 1.296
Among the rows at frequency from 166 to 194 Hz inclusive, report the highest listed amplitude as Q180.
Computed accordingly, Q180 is 1.335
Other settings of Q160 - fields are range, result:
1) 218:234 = 1.099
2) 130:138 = 1.554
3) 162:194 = 1.285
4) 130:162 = 1.288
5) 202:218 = 1.255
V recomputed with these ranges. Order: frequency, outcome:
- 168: 1.299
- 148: 1.288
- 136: 1.685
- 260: 1.052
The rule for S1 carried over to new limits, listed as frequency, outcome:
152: 1.314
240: 1.183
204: 1.346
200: 1.307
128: 1.399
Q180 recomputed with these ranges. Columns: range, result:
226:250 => 1.183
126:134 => 1.554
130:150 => 1.685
